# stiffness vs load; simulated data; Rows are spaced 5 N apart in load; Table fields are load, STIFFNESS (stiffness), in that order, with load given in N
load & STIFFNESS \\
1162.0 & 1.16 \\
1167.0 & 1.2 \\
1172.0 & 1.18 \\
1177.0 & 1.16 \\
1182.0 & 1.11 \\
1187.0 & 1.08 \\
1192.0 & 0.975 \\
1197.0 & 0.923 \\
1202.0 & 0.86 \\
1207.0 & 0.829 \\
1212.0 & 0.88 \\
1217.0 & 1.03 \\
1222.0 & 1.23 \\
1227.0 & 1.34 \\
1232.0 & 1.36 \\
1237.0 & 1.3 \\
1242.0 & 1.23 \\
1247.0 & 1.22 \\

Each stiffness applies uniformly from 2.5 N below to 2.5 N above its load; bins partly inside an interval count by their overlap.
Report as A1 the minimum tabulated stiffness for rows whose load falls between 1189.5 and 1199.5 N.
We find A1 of 0.923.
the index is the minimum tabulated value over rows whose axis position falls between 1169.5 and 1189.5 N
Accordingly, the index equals 1.08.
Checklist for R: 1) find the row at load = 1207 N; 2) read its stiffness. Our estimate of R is 0.829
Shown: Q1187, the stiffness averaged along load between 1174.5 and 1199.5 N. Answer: 1.05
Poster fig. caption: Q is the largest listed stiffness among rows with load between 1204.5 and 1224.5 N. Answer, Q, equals 1.23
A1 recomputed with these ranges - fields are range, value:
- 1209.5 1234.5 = 0.88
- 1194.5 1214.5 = 0.829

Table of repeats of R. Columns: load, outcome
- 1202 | 0.86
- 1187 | 1.08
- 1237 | 1.3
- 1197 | 0.923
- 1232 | 1.36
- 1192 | 0.975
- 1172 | 1.18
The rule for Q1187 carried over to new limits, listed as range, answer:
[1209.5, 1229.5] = 1.12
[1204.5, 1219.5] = 0.913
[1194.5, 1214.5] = 0.873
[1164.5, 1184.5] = 1.16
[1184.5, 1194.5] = 1.03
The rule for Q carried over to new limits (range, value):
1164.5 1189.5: 1.2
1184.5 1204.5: 1.08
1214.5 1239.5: 1.36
